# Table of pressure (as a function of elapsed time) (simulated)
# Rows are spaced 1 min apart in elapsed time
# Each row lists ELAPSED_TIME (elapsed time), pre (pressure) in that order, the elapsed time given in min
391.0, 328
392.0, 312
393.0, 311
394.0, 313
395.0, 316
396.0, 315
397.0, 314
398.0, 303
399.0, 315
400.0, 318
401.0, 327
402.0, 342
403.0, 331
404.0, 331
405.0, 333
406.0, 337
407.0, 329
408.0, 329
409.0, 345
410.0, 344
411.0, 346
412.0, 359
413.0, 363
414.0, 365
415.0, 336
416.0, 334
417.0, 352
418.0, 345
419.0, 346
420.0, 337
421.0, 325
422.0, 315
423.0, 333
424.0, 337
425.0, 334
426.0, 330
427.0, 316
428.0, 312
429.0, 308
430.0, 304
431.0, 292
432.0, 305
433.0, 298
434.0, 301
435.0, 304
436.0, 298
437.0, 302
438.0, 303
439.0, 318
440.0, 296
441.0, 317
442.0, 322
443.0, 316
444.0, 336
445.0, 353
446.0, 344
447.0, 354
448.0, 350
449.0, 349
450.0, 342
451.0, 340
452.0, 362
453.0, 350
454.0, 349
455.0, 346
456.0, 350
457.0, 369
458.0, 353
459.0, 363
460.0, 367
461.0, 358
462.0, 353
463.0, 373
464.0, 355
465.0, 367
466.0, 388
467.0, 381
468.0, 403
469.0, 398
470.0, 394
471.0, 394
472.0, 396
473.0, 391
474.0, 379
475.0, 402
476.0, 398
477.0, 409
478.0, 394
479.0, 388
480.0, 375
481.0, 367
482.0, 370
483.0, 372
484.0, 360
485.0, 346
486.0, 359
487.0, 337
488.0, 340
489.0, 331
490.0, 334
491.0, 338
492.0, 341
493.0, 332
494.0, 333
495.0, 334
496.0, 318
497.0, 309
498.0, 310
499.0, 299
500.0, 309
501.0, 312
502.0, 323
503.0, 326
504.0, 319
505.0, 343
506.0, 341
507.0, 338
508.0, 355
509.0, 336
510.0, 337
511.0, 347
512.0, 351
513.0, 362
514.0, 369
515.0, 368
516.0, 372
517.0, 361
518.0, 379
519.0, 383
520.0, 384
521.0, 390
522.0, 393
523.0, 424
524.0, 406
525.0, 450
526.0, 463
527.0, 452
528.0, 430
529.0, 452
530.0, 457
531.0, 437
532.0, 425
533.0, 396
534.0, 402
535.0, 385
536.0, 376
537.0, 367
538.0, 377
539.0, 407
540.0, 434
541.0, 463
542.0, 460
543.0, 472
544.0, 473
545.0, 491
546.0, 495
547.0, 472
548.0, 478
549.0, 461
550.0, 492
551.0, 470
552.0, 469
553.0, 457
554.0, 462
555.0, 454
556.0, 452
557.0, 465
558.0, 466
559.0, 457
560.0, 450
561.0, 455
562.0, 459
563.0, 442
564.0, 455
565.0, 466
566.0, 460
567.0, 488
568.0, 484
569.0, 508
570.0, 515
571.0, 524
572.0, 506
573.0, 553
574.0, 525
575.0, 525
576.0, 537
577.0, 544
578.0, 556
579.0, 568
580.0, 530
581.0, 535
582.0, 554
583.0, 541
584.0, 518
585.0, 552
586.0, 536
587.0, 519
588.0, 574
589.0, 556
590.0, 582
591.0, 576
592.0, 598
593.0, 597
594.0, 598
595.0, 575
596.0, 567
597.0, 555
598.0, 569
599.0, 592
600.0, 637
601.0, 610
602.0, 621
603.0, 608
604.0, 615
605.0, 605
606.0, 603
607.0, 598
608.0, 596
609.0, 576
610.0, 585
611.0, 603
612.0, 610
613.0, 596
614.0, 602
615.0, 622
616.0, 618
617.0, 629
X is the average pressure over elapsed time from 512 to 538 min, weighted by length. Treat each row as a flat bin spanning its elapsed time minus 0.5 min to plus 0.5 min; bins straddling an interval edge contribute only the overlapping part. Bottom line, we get 402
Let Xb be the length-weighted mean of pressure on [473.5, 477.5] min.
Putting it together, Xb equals 397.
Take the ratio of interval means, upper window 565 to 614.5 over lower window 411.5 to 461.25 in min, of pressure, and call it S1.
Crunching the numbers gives 1.69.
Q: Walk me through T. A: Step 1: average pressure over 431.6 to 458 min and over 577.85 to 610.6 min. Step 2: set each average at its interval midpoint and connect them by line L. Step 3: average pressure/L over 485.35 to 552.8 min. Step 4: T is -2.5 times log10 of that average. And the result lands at 0.17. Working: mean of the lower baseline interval 330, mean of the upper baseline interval 576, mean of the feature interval 388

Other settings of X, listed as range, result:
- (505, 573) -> 431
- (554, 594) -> 515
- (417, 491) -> 348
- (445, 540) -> 369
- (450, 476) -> 371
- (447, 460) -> 353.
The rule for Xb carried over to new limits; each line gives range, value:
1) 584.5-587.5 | 536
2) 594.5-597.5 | 566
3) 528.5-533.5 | 433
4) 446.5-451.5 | 347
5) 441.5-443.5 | 319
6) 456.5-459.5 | 362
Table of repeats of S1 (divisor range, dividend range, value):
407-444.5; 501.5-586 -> 1.36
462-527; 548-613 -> 1.47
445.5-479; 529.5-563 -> 1.20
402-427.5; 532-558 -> 1.32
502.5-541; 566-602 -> 1.42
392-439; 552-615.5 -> 1.67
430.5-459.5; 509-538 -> 1.20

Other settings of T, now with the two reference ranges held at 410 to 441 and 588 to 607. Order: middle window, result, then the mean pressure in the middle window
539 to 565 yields 0.128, 463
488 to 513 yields 0.312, 331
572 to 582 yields 0.039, 540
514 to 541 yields 0.186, 407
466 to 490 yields 0.078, 377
